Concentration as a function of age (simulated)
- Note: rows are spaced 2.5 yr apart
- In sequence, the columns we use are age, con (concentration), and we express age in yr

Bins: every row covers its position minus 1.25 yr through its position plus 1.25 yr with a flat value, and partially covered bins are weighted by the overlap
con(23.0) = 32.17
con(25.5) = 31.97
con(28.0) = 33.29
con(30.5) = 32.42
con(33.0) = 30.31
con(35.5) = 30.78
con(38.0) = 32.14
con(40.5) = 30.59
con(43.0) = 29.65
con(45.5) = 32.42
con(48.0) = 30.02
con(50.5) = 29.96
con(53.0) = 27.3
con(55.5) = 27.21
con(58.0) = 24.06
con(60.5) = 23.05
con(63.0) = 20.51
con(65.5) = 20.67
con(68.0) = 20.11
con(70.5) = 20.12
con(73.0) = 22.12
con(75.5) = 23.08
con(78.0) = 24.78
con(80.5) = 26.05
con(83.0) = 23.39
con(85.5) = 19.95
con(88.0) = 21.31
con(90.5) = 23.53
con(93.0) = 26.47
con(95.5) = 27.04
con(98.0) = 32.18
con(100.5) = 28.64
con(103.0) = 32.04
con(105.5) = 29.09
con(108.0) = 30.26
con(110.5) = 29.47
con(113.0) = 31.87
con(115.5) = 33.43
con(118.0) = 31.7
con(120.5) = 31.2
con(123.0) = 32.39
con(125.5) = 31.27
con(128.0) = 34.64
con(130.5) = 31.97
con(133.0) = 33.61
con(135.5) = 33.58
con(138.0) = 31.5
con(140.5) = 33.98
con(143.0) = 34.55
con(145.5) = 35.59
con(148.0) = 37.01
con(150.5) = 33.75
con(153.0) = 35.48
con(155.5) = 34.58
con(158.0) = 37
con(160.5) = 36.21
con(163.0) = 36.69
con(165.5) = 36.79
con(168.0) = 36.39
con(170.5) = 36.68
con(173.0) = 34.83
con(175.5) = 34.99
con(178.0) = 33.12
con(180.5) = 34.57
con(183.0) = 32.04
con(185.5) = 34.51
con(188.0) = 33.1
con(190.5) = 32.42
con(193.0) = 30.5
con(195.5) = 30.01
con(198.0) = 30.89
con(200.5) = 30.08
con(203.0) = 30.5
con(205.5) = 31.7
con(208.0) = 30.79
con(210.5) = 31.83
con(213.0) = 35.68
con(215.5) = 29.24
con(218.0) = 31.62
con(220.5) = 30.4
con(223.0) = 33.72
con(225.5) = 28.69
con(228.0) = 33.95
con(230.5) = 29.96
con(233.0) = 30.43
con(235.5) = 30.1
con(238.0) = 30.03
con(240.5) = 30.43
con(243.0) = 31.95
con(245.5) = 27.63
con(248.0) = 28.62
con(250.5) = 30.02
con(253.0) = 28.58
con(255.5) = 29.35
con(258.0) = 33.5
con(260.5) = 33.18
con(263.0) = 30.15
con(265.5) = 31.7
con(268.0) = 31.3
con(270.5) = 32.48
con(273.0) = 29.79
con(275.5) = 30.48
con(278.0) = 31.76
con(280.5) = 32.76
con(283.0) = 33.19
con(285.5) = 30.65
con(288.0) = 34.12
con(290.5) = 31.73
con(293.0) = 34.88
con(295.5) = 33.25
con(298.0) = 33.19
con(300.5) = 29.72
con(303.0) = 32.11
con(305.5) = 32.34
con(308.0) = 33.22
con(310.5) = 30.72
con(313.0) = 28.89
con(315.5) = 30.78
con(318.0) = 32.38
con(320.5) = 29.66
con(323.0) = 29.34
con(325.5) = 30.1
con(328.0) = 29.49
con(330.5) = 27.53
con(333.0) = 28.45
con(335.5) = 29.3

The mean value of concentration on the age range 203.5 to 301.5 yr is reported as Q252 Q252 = 31.3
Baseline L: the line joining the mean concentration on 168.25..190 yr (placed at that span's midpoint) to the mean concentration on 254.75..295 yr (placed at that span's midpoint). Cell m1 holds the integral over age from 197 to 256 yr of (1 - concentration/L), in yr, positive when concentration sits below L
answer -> 4.37 yr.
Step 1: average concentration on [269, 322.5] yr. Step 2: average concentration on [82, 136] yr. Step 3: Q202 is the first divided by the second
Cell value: 1.1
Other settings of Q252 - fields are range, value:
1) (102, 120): 31.1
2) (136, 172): 35.4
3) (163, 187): 35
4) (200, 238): 31.2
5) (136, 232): 33.3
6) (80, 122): 28.2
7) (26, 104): 26.7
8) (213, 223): 31.5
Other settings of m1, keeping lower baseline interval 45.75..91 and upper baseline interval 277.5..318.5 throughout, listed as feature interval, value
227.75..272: -0.4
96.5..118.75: -4.9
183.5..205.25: -2.4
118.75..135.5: -4.2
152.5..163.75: -3.7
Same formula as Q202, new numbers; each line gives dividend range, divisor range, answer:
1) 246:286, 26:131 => 1.11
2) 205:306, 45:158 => 1.09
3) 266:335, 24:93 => 1.19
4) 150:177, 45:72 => 1.44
